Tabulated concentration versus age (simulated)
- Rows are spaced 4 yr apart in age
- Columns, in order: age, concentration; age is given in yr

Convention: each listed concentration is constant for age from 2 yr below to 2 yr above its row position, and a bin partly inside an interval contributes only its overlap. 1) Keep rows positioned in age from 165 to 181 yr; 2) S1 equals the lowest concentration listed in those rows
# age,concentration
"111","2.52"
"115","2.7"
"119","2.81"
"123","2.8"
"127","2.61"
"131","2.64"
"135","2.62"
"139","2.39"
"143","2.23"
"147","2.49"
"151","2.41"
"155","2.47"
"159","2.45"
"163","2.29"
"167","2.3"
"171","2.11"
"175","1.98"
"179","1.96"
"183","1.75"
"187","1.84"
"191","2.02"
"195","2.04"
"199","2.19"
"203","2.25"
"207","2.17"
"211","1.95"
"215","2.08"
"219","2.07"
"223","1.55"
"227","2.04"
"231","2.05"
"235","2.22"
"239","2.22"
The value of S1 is 1.96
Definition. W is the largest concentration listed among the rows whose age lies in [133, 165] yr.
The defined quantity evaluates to 2.62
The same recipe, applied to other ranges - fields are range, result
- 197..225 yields 2.25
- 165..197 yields 2.3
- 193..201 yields 2.19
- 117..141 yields 2.81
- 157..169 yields 2.45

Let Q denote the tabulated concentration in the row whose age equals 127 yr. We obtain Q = 2.61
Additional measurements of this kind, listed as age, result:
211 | 1.95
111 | 2.52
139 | 2.39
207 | 2.17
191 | 2.02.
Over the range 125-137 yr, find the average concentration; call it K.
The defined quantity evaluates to 2.62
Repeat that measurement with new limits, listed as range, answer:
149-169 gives 2.38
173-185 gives 1.9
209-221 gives 2.03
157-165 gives 2.37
